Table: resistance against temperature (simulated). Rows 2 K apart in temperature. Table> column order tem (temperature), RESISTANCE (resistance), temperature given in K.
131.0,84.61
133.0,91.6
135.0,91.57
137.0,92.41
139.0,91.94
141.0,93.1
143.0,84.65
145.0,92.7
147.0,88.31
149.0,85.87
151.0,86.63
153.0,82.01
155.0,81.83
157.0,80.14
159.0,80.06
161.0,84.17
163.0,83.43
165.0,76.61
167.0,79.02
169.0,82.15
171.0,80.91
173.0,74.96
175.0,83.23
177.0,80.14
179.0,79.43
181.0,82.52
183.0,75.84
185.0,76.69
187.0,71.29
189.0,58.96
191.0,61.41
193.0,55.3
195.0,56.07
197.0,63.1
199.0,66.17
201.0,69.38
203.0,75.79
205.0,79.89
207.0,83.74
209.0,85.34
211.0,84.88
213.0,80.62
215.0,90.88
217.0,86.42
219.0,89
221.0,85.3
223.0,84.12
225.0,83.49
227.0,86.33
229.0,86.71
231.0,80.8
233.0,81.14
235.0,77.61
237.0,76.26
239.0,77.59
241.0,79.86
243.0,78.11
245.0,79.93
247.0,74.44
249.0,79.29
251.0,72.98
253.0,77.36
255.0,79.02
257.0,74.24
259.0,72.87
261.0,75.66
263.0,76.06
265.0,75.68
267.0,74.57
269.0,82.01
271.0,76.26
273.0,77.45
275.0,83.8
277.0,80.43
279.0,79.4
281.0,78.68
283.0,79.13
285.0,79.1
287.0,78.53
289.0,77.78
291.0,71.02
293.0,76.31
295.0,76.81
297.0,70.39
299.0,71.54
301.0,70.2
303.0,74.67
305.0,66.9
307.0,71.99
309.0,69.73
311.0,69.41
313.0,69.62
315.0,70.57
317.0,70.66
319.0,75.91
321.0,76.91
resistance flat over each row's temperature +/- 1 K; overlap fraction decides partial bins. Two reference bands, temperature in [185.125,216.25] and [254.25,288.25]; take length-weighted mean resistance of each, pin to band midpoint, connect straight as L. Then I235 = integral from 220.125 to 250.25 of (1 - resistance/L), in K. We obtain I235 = -2.3 K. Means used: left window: 72.4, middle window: 80.6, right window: 77.8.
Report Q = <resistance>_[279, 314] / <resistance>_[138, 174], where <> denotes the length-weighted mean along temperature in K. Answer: 0.9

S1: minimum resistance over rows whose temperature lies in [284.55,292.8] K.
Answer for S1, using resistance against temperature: 71.02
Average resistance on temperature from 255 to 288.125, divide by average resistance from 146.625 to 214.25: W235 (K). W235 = 1.0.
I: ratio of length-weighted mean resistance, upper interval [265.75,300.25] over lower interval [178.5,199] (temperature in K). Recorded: 1.1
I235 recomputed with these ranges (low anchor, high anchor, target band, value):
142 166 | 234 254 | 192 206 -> 2.44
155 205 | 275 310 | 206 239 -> -4.03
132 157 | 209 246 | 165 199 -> 5.28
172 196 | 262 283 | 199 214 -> -1.20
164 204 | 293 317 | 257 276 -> -1.42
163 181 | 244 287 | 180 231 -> 1.42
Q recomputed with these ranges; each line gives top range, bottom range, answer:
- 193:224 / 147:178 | 0.95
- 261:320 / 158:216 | 0.99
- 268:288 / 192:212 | 1.10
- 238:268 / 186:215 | 1.07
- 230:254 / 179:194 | 1.12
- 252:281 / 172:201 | 1.10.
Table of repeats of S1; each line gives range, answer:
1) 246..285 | 72.87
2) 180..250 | 55.3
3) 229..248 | 74.44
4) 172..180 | 74.96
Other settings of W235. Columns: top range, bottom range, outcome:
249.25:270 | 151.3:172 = 0.94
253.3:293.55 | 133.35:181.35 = 0.92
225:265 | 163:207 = 1.07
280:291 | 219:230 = 0.91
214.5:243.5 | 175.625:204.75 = 1.19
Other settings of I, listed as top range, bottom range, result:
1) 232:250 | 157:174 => 0.98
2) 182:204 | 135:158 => 0.76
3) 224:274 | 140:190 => 0.97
